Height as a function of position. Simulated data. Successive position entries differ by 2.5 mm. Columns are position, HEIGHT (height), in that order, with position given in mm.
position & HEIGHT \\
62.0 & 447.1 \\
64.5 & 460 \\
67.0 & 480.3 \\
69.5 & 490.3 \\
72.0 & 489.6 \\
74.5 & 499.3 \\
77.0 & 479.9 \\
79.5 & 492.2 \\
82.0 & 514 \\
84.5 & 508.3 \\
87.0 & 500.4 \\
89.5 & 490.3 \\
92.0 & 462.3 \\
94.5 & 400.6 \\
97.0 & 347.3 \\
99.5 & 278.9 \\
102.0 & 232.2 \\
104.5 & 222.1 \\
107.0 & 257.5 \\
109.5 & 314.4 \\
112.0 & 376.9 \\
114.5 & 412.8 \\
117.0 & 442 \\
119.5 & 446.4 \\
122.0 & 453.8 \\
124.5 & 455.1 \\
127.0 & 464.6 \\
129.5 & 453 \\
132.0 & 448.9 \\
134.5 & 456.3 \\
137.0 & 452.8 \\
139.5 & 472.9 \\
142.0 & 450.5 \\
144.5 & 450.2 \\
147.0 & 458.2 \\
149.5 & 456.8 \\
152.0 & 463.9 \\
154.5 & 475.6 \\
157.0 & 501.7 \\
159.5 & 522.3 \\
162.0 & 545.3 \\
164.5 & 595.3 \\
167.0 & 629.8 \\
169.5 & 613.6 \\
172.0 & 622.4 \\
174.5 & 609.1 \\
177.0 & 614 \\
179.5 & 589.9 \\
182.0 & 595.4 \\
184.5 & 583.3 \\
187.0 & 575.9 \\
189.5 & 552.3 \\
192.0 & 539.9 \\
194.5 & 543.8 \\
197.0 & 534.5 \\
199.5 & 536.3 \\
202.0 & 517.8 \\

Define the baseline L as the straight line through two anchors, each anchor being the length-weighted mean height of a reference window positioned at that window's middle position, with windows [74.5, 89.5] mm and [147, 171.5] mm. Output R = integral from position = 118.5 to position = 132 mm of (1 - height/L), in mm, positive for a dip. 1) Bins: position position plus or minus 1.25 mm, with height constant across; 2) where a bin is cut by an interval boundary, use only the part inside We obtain 1.7 mm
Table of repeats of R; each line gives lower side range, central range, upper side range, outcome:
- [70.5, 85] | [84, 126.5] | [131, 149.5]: 8.1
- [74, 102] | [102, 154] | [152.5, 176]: 9.4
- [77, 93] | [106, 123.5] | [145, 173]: 4.1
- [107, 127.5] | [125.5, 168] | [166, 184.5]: 1.9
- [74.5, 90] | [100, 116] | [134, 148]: 5.9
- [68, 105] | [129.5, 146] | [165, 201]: 1.8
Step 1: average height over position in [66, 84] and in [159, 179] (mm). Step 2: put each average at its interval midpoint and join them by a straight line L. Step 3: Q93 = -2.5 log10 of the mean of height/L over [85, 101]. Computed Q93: 0.23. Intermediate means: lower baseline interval 493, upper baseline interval 597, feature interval 415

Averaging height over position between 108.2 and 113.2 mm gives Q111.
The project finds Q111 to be 344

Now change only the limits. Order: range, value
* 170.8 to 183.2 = 606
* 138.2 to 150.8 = 458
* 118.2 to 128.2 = 455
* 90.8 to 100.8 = 371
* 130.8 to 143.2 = 456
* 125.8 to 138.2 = 455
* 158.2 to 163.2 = 533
